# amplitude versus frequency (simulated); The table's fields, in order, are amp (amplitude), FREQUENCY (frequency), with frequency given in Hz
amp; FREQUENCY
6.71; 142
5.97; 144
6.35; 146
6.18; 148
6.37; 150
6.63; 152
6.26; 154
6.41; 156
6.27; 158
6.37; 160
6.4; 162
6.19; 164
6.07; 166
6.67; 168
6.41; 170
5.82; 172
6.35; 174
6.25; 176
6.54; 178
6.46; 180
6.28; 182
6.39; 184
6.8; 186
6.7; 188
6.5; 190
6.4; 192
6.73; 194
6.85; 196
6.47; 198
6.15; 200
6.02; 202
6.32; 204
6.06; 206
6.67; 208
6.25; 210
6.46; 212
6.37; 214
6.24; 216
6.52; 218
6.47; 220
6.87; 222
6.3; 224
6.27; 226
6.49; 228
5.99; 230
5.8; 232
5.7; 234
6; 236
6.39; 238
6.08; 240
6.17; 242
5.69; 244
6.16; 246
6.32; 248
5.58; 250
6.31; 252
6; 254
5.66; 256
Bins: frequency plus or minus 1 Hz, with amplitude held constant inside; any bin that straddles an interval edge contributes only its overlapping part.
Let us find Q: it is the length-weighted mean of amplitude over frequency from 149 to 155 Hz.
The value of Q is 6.42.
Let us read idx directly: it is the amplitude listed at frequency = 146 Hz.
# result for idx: 6.35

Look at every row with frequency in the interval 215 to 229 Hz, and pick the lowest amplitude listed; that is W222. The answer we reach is 6.24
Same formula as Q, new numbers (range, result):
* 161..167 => 6.22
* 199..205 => 6.16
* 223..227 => 6.29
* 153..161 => 6.33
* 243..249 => 6.06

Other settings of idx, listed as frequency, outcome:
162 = 6.4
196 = 6.85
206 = 6.06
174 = 6.35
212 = 6.46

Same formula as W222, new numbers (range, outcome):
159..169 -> 6.07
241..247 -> 5.69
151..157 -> 6.26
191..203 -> 6.02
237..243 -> 6.08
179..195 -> 6.28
